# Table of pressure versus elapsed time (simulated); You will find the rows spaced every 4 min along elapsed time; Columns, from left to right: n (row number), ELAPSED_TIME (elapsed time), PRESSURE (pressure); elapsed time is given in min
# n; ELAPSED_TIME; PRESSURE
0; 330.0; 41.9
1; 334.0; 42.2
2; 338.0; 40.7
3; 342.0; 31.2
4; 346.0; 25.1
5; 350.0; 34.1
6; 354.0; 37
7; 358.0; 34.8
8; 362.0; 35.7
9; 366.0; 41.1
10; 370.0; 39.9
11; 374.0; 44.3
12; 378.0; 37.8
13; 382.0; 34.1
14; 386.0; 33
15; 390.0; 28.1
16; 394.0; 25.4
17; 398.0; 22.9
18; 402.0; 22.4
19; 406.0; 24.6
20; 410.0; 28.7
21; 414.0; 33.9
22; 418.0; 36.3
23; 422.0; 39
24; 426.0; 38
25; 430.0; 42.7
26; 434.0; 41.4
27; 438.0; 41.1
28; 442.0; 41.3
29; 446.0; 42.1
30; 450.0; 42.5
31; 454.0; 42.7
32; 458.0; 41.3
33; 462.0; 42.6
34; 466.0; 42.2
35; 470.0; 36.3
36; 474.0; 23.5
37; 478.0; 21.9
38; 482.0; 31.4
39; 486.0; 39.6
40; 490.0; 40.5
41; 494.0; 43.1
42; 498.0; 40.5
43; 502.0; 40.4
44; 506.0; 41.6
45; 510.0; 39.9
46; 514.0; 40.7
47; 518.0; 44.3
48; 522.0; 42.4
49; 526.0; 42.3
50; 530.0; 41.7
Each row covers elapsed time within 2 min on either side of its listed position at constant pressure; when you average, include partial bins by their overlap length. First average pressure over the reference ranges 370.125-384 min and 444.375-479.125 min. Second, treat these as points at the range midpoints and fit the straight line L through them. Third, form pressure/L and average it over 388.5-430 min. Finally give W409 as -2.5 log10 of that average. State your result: 0.25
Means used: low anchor 38.9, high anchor 37.6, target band 30.6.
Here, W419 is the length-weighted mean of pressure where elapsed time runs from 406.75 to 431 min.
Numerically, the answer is 35.6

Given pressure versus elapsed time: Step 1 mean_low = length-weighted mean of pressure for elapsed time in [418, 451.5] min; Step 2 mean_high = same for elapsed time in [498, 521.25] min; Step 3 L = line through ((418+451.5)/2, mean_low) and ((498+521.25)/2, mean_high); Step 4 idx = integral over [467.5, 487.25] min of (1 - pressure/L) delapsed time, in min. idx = 5.1 min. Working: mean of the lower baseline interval 40.7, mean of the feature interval 30.5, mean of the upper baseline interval 41.4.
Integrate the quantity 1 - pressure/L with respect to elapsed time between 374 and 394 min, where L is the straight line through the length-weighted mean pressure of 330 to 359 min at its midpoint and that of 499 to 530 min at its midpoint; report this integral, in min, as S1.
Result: 1.8 min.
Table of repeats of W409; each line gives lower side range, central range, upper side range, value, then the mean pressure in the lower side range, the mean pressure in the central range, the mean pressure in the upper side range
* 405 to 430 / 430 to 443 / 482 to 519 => -0.16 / 34.5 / 41.5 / 40.6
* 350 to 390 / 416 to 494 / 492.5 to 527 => 0.04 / 36.9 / 38.4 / 41.7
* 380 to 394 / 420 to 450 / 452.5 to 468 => -0.07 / 30.8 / 40.9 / 42.2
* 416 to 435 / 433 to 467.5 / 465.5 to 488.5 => -0.17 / 39.4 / 41.9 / 32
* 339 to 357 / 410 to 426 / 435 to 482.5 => 0.00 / 32.5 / 35.6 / 37.7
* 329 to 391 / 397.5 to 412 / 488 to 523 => 0.46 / 36.4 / 24.8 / 41.5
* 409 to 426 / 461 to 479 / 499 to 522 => 0.16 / 35.2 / 33.4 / 41.4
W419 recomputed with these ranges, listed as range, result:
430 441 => 41.5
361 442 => 34.7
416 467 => 41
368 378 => 41.2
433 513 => 38.8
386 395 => 28.3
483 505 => 40.4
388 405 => 24.7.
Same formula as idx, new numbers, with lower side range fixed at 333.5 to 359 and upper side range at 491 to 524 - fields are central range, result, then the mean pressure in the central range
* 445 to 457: -1.0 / 42.4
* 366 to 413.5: 6.3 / 31.5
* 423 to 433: -0.6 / 40.3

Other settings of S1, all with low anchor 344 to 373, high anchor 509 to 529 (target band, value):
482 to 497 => 0.4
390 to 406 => 5.6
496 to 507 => 0.2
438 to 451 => -0.9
